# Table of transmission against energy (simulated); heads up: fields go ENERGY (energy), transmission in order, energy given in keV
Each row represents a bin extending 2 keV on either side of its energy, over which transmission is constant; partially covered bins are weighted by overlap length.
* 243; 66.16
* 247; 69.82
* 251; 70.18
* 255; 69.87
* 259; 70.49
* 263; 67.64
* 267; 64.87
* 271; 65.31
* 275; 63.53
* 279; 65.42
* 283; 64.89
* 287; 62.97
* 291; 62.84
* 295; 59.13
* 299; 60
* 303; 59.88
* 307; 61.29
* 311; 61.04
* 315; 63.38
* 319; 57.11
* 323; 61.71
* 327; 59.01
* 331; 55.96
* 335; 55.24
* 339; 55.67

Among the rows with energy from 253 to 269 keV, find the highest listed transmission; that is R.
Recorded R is 70.49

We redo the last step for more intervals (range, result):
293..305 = 60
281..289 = 64.89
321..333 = 61.71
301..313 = 61.29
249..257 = 70.18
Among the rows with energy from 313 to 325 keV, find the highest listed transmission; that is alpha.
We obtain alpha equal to 63.38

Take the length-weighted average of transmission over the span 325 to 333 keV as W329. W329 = 57.5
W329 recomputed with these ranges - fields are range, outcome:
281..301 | 62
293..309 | 60.1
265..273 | 65.1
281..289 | 63.9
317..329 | 59.3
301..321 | 60.5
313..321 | 60.2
